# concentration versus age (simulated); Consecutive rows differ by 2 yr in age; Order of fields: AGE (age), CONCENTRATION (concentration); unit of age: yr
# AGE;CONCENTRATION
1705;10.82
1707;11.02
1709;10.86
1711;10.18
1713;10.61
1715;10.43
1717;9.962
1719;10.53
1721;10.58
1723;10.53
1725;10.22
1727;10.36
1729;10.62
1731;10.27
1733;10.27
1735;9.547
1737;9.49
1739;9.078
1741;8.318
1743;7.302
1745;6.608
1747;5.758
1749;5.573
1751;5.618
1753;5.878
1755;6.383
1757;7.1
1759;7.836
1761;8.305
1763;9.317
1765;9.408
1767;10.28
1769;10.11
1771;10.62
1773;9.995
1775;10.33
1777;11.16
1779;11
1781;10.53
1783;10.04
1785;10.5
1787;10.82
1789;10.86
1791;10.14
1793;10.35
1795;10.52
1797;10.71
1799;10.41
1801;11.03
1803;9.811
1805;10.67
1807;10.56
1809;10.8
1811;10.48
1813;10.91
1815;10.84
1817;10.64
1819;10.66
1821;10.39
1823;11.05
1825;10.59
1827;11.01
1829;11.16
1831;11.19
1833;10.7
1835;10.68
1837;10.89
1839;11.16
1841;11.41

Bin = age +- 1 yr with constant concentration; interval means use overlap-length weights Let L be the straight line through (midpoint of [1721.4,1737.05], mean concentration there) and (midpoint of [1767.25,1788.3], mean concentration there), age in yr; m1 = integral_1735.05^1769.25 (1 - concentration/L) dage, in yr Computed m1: 8.5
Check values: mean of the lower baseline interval 10.2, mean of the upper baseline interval 10.5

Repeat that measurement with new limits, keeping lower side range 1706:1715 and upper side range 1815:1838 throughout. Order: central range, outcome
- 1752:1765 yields 3.8 yr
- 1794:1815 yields 0.4 yr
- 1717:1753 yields 6.3 yr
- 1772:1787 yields 0.3 yr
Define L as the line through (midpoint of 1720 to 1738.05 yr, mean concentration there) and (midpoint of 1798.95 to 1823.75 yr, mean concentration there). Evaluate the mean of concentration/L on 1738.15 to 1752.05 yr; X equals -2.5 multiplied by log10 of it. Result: 0.44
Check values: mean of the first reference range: 10.2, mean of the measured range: 6.87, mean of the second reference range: 10.6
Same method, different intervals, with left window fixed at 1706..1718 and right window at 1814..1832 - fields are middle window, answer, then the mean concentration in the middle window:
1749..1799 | 0.137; 9.43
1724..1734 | 0.022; 10.3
